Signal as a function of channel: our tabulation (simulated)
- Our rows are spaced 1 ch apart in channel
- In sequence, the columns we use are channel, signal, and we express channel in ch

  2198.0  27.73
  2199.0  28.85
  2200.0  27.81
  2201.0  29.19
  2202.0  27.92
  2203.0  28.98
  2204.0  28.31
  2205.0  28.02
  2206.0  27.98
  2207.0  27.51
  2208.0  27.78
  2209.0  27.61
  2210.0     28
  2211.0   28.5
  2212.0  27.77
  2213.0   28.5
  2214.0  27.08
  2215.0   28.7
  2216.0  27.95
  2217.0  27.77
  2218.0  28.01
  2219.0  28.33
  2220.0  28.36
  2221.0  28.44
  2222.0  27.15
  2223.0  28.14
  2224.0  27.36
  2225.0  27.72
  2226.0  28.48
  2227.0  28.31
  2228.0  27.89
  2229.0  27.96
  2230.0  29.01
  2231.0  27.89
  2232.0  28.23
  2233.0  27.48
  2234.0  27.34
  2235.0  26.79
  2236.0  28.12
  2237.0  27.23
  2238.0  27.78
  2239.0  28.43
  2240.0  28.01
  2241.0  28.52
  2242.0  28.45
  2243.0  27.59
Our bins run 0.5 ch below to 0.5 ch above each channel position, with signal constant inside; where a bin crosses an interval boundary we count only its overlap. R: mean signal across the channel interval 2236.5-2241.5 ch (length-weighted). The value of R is 28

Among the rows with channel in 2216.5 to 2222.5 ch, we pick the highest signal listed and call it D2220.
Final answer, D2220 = 28.44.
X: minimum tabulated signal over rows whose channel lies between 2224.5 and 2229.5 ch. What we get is 27.72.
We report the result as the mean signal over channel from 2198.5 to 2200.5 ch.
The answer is 28.3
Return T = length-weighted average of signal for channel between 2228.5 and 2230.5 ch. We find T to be 28.5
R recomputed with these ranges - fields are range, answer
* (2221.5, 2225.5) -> 27.6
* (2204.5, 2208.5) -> 27.8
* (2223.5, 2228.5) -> 28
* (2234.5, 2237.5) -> 27.4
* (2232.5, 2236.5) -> 27.4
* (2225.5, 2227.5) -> 28.4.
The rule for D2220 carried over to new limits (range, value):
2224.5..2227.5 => 28.48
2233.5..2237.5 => 28.12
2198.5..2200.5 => 28.85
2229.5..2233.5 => 29.01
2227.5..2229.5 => 27.96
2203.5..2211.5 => 28.5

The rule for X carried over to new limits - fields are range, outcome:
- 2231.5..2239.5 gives 26.79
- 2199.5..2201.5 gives 27.81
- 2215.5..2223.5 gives 27.15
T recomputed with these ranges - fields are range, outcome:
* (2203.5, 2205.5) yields 28.2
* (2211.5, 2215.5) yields 28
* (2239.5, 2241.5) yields 28.3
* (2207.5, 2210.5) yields 27.8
